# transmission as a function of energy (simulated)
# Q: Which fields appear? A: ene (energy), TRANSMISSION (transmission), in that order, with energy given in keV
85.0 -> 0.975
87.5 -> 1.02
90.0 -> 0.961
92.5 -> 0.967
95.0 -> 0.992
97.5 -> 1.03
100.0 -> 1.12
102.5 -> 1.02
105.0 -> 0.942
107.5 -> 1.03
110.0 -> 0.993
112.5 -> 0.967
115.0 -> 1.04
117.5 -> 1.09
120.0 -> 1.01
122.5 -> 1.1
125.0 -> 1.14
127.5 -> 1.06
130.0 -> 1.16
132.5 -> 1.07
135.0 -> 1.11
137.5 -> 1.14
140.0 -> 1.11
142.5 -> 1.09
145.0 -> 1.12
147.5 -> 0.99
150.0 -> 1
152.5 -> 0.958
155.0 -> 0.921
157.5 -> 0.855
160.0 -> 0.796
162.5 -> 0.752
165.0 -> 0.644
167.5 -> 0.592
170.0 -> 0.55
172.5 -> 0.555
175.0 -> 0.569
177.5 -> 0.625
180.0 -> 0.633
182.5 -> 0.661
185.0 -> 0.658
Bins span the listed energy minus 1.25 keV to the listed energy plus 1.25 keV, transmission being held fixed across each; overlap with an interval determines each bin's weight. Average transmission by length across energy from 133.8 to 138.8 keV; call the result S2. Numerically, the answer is 1.12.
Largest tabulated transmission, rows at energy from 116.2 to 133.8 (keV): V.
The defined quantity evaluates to 1.16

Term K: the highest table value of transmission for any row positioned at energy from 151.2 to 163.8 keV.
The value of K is 0.958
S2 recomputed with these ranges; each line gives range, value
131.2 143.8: 1.1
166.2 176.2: 0.567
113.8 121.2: 1.05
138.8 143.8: 1.1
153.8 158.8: 0.887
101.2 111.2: 0.997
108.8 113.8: 0.98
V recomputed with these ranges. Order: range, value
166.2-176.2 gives 0.592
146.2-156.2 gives 1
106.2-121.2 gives 1.09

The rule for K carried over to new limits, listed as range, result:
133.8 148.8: 1.14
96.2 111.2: 1.12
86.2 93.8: 1.02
